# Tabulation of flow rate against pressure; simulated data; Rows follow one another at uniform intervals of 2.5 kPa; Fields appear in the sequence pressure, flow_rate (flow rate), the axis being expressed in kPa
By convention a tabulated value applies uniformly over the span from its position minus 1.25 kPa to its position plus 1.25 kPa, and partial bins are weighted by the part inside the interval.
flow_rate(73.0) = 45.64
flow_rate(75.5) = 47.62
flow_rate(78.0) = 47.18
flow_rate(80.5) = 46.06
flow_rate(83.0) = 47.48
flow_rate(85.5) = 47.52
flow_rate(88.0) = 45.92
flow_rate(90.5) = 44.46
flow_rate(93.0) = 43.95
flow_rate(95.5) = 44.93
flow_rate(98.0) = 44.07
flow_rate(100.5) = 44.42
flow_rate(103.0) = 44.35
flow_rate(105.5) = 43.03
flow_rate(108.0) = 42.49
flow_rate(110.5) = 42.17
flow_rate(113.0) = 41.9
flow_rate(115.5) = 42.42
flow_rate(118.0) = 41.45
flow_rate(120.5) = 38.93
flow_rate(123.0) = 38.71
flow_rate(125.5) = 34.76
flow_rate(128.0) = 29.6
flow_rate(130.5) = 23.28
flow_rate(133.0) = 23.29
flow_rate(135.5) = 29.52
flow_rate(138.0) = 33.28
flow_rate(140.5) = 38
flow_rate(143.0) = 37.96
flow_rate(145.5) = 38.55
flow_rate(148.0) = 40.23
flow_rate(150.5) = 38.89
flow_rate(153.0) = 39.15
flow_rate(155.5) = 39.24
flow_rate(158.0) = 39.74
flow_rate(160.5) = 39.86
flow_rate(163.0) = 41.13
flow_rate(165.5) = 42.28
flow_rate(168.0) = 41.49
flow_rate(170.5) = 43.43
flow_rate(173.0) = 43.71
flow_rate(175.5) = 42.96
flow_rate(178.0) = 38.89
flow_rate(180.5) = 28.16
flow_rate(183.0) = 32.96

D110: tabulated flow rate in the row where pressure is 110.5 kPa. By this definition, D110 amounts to 42.17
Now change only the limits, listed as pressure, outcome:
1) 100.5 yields 44.42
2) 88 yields 45.92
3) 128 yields 29.6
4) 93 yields 43.95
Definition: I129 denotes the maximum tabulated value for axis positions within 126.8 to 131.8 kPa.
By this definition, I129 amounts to 29.6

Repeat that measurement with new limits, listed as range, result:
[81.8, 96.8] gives 47.52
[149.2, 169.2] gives 42.28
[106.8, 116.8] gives 42.49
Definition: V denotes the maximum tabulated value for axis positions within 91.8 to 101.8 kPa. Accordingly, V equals 44.93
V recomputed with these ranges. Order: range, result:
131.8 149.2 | 40.23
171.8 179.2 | 43.71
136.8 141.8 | 38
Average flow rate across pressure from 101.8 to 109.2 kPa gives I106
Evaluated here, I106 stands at 43.3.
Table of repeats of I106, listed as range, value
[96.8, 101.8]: 44.2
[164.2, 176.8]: 42.8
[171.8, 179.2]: 41.9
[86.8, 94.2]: 44.8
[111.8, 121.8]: 41.2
